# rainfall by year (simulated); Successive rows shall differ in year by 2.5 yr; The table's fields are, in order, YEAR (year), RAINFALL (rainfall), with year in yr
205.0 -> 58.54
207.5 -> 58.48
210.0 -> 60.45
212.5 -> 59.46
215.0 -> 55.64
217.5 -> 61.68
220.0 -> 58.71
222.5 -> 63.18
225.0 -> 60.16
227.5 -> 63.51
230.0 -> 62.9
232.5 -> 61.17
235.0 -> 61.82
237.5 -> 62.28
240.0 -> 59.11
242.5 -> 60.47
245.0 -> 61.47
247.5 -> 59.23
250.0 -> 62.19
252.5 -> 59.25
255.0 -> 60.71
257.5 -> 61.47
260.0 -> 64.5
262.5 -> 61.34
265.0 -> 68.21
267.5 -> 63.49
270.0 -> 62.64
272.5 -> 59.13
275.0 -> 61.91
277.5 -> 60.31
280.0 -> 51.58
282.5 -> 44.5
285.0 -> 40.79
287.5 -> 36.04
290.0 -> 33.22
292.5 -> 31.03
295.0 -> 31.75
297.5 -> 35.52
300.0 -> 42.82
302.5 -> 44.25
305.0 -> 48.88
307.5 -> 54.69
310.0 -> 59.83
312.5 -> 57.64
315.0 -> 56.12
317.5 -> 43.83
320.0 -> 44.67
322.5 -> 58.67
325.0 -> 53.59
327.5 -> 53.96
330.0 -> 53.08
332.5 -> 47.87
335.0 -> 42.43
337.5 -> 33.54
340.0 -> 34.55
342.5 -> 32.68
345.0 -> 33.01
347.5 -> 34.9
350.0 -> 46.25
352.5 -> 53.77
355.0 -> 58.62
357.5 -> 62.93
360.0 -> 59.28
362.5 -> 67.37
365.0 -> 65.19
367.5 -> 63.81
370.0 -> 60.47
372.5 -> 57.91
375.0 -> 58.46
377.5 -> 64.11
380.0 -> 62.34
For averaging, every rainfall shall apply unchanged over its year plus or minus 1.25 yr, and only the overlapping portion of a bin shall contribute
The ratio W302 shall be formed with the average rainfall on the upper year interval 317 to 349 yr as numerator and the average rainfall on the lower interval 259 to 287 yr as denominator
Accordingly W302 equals 0.8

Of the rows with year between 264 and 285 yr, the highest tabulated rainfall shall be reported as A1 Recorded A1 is 68.21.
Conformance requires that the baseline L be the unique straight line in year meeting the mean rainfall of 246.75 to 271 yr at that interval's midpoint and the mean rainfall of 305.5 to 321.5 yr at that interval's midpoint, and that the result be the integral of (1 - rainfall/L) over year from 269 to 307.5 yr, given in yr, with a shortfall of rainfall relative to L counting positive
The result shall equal 7.8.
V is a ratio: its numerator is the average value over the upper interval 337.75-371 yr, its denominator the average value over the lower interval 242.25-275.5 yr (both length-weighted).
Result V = 0.83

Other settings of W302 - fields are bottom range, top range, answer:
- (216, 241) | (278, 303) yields 0.65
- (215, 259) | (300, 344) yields 0.79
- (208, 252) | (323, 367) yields 0.81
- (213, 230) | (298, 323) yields 0.83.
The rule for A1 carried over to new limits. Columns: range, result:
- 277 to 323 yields 60.31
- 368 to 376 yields 60.47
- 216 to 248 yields 63.51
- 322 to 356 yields 58.67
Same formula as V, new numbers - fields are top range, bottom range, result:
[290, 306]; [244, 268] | 0.62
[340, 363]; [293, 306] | 1.21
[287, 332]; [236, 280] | 0.76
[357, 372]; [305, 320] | 1.18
